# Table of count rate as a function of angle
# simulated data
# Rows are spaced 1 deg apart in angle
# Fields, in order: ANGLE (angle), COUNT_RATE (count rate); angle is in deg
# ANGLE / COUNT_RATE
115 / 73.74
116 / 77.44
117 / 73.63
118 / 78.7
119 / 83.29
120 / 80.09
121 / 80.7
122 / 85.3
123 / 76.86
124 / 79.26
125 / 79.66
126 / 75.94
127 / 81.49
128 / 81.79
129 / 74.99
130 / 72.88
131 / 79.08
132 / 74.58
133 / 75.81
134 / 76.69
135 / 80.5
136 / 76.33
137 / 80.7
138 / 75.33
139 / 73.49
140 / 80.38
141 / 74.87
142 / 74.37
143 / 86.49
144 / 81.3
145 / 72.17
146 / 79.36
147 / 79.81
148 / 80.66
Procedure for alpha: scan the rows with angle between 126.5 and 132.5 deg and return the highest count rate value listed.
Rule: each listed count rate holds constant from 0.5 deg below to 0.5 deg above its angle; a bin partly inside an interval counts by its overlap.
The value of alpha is 81.79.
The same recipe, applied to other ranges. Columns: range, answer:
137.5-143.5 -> 86.49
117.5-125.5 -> 85.3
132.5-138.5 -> 80.7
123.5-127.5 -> 81.49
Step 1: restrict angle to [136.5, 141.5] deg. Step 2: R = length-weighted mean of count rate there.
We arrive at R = 77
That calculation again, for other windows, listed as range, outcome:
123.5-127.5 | 79.1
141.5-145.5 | 78.6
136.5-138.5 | 78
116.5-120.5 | 78.9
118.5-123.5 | 81.2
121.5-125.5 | 80.3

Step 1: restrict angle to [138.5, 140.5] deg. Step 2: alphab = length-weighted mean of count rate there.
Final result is 76.9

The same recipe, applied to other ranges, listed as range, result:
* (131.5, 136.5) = 76.8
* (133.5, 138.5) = 77.9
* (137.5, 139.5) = 74.4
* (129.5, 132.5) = 75.5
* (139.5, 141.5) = 77.6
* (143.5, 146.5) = 77.6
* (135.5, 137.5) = 78.5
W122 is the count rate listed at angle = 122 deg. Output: 85.3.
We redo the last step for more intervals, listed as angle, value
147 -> 79.81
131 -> 79.08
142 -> 74.37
